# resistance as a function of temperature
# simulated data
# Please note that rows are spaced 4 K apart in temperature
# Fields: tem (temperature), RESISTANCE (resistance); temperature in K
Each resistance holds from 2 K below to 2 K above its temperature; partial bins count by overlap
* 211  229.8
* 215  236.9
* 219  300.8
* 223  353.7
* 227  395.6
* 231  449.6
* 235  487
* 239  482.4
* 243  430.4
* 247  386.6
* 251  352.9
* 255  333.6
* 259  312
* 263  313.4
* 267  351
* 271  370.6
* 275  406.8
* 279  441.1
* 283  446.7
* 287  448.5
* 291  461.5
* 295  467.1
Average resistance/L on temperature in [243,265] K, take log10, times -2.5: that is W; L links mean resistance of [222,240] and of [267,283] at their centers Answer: 0.20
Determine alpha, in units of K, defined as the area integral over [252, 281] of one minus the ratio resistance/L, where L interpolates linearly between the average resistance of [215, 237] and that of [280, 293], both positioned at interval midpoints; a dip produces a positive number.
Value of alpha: 4.6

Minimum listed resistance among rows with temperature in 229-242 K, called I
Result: 449.6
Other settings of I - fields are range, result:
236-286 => 312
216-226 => 300.8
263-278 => 313.4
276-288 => 441.1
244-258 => 333.6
